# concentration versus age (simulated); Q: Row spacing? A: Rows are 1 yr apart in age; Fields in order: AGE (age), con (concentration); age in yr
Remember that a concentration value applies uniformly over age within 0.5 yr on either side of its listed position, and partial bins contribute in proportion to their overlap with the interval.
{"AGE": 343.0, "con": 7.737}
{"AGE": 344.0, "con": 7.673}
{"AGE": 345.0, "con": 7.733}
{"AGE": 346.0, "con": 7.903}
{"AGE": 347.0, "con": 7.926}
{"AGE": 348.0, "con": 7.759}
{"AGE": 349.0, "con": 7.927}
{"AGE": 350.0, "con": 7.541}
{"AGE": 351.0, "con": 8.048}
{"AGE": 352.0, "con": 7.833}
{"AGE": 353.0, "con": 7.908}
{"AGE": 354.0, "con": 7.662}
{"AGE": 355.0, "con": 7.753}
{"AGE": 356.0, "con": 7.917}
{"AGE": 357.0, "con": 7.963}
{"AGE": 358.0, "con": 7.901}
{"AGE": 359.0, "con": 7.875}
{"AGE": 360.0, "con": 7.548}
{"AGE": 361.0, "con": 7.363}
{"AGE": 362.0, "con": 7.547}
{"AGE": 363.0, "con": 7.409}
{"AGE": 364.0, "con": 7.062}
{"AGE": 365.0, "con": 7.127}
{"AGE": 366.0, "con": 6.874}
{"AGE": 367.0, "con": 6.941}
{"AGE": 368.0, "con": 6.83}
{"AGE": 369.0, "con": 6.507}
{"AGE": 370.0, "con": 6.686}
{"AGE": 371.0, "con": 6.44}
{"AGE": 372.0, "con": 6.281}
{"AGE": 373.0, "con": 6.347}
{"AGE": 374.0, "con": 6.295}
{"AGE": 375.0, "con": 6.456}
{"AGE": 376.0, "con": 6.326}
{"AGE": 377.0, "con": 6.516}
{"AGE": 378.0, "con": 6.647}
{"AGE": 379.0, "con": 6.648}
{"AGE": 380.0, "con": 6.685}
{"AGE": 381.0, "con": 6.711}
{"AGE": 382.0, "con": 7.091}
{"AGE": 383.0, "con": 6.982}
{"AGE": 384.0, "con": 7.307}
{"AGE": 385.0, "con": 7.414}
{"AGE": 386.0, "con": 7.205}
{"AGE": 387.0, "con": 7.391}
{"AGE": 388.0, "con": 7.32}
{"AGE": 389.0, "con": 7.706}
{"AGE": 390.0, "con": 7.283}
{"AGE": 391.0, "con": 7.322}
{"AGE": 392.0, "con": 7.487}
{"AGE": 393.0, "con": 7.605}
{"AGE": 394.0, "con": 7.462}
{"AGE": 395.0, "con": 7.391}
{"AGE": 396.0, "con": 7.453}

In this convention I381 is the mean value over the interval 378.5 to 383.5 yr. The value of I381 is 6.82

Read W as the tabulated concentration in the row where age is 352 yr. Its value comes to 7.833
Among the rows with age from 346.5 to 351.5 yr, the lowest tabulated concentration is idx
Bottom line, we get 7.541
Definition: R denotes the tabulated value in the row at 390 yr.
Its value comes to 7.283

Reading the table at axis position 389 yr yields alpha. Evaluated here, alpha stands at 7.706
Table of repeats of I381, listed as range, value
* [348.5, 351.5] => 7.84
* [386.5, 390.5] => 7.43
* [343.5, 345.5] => 7.7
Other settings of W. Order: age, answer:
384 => 7.307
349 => 7.927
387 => 7.391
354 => 7.662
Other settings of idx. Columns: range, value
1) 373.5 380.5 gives 6.295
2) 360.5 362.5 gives 7.363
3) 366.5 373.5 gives 6.281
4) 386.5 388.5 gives 7.32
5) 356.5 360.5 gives 7.548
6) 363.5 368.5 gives 6.83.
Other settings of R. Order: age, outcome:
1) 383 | 6.982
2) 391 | 7.322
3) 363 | 7.409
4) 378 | 6.647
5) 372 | 6.281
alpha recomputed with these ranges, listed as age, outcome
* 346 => 7.903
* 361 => 7.363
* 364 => 7.062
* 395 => 7.391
